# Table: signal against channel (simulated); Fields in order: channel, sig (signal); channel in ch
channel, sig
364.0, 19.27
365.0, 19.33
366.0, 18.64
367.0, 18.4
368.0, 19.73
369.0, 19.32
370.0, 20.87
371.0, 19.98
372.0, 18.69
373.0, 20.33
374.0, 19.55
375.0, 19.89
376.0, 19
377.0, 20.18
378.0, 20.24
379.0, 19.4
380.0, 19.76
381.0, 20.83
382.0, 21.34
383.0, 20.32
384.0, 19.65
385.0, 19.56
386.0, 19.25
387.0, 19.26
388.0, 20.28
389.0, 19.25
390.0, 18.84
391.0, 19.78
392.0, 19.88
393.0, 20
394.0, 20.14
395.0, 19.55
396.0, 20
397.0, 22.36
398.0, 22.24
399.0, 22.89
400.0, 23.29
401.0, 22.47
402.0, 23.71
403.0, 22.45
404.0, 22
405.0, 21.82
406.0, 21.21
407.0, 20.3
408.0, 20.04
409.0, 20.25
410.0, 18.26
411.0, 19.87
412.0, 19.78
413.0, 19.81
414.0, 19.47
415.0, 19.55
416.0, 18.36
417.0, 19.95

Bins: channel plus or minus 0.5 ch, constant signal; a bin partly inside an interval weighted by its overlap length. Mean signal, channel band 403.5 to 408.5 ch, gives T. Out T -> 21.1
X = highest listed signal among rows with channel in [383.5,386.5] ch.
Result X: 19.65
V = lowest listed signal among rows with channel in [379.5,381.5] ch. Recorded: 19.76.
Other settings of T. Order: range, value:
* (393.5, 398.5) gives 20.9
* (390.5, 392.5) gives 19.8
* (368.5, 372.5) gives 19.7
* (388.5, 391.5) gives 19.3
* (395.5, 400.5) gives 22.2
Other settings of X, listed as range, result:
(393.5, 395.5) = 20.14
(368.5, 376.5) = 20.87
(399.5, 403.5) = 23.71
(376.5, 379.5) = 20.24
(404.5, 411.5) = 21.82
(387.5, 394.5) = 20.28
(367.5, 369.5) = 19.73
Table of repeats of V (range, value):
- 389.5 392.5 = 18.84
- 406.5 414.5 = 18.26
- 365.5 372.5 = 18.4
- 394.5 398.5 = 19.55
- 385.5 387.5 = 19.25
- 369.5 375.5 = 18.69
